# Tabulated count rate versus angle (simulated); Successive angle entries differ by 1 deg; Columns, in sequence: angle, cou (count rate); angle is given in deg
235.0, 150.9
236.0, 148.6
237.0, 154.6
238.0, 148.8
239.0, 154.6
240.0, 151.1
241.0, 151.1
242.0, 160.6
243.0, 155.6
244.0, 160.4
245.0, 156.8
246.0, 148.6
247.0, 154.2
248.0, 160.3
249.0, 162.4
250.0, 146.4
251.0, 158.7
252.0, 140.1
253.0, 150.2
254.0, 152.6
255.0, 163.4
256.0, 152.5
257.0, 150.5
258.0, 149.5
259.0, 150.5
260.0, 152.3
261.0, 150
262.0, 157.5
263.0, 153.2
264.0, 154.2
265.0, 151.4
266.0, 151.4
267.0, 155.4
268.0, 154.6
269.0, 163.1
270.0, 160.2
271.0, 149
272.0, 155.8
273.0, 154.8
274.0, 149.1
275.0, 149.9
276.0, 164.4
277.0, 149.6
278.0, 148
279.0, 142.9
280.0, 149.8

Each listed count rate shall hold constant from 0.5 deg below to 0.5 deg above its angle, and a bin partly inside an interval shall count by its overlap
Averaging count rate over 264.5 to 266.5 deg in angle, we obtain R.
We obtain 151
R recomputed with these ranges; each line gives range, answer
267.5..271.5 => 157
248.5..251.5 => 156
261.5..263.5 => 155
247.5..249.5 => 161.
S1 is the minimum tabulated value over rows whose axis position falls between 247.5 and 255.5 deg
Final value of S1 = 140.1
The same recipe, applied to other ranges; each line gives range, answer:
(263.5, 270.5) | 151.4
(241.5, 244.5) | 155.6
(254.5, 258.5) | 149.5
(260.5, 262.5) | 150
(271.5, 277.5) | 149.1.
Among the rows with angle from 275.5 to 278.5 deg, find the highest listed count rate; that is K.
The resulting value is 164.4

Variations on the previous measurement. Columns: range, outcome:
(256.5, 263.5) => 157.5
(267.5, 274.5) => 163.1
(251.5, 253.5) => 150.2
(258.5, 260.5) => 152.3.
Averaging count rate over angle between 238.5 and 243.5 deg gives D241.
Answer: 155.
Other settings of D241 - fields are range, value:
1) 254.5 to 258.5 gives 154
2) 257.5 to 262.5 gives 152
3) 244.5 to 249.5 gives 156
